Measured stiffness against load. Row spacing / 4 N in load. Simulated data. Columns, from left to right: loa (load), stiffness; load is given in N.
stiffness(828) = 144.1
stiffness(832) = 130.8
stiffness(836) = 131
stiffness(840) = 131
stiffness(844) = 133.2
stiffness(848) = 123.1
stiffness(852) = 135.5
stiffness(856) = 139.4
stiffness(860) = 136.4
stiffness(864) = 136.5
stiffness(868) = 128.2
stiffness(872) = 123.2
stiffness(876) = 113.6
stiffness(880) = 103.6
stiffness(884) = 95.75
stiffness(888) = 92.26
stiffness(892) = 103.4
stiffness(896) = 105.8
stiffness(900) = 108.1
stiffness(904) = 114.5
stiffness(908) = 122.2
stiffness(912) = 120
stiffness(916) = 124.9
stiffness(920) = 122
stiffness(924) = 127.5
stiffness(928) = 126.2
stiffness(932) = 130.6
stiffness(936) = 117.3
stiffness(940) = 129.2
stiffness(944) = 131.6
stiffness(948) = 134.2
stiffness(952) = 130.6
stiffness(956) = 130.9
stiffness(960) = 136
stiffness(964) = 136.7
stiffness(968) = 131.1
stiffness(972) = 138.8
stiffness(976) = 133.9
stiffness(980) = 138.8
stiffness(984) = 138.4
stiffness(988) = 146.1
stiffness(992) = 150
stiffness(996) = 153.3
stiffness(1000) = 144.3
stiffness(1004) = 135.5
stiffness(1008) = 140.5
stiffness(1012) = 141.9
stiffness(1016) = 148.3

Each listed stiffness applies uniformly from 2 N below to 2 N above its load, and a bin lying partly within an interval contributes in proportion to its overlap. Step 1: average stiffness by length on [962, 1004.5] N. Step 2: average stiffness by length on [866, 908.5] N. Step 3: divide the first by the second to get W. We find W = 1.3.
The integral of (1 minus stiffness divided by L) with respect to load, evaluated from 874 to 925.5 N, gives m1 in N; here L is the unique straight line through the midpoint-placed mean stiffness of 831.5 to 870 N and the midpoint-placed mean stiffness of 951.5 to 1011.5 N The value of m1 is 8.9 N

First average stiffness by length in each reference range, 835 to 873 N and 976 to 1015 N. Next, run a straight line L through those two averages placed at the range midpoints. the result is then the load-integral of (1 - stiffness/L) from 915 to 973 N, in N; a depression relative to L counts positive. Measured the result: 3.82 N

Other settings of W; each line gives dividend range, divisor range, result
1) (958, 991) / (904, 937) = 1.12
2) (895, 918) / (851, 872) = 0.87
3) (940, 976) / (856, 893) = 1.15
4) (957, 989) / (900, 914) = 1.17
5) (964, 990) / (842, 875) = 1.05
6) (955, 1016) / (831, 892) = 1.14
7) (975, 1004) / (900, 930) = 1.18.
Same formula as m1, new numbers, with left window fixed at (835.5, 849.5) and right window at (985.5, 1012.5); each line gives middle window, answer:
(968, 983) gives 0.62 N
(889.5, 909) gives 3.66 N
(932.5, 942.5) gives 1.00 N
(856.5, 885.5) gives 2.46 N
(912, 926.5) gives 1.35 N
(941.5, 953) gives 0.62 N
